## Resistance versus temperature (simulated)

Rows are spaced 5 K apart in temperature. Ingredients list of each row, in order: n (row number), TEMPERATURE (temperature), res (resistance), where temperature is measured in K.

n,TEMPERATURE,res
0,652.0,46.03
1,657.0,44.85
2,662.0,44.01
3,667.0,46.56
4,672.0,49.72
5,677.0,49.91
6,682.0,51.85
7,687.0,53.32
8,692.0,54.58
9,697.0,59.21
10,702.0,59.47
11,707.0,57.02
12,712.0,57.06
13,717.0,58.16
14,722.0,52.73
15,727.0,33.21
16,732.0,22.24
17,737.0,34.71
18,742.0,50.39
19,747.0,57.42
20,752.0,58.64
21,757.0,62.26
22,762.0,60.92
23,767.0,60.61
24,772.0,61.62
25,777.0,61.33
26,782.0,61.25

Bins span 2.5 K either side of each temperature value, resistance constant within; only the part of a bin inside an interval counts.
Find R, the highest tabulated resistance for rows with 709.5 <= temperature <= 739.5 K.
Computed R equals 58.16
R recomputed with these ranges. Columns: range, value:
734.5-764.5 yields 62.26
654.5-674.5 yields 49.72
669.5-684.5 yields 51.85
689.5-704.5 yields 59.47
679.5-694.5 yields 54.58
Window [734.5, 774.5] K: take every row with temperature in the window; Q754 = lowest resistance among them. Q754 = 34.71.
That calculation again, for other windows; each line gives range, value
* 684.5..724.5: 52.73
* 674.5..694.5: 49.91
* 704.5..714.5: 57.02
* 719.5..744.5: 22.24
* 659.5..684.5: 44.01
